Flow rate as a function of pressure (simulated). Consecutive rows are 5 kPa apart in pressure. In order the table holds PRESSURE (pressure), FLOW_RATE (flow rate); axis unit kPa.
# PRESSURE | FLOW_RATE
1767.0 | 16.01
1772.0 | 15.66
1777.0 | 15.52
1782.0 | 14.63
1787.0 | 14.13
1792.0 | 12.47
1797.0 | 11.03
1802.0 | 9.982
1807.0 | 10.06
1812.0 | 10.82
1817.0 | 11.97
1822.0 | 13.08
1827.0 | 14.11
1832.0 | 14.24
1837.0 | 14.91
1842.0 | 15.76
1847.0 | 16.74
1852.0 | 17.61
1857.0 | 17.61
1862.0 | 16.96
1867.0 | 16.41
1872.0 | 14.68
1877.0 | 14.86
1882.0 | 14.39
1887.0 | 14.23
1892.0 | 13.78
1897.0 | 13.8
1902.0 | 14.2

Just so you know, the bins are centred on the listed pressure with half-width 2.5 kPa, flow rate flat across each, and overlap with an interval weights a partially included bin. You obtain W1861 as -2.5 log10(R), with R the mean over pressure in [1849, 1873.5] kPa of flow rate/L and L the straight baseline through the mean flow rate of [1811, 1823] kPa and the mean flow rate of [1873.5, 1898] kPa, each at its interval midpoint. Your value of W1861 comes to -0.240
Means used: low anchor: 12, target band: 16.7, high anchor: 14.3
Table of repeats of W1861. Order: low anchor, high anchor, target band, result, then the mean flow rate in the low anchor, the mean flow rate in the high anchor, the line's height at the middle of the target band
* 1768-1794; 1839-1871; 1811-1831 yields 0.230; 14.6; 16.7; 15.7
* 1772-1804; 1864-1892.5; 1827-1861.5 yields -0.130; 13.2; 14.8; 14.2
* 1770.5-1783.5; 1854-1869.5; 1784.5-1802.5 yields 0.275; 15.3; 17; 15.6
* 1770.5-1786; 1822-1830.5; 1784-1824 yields 0.227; 15.1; 13.8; 14.4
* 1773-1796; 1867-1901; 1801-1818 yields 0.309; 14.1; 14.4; 14.2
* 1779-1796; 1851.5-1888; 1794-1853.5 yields 0.104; 13.6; 15.8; 14.6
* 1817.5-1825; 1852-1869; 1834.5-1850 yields -0.050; 12.9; 17.1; 15.1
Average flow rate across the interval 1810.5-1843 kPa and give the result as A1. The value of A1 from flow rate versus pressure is 13.5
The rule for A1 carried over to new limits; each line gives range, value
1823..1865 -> 15.9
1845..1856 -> 17.3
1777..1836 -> 12.6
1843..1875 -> 16.6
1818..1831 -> 13.5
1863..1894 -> 14.8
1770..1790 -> 14.9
